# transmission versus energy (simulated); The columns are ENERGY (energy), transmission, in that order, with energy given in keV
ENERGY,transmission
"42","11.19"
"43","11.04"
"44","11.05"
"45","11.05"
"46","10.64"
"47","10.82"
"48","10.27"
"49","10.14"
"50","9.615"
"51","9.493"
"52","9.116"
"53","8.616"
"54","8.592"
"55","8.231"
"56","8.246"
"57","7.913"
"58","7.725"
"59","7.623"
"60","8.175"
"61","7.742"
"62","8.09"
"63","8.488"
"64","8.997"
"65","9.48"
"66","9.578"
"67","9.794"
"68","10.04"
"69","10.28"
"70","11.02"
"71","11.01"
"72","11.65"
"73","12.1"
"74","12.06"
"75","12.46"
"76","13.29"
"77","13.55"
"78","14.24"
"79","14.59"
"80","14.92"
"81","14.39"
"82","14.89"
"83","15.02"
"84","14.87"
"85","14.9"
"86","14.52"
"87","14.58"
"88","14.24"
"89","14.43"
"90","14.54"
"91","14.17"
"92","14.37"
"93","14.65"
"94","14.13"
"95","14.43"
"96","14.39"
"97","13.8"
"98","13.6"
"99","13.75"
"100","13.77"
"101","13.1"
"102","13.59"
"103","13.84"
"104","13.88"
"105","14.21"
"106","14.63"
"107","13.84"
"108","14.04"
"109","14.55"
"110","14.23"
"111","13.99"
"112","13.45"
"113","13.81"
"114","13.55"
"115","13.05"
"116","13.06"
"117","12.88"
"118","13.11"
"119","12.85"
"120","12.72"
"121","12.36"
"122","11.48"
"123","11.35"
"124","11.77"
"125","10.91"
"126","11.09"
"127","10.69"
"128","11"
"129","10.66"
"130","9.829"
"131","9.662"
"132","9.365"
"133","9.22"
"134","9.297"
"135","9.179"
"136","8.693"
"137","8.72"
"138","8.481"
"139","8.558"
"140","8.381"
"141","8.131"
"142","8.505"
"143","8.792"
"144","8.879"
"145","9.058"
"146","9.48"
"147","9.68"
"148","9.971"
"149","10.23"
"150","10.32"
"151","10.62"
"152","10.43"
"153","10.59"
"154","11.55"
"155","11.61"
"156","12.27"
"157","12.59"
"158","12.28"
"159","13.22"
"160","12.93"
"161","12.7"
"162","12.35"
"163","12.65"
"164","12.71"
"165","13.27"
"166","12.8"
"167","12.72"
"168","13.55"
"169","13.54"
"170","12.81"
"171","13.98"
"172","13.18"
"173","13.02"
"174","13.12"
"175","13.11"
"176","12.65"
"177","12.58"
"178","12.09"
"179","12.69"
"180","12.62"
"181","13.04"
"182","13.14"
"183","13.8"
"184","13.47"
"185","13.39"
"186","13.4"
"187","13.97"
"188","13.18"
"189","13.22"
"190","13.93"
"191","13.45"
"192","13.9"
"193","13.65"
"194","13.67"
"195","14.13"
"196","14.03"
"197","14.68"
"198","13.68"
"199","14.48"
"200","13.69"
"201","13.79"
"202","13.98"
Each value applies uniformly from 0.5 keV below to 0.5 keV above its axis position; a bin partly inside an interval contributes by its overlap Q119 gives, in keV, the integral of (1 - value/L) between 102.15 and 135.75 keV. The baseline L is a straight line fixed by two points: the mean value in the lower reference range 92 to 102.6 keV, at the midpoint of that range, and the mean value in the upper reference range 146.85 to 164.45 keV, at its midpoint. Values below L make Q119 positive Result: 2.3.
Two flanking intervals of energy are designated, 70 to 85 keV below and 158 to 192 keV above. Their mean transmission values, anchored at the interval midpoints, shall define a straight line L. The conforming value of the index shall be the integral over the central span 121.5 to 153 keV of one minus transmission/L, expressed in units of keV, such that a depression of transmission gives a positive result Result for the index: 8.3 keV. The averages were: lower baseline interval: 13.5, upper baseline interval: 13.1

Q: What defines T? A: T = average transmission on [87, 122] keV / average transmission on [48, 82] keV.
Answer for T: 1.3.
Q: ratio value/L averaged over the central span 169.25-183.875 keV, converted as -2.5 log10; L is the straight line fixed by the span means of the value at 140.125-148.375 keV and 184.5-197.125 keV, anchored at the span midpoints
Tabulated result -0.06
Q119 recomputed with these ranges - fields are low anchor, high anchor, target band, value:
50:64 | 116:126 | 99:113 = -3.30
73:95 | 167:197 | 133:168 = 7.56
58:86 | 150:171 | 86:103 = -3.35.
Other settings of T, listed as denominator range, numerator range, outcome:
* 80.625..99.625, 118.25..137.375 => 0.74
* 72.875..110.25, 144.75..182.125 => 0.86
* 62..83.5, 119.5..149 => 0.83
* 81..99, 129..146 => 0.62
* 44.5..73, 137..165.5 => 1.13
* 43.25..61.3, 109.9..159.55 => 1.18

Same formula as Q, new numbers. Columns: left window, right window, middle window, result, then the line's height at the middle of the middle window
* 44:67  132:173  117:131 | -0.11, 10.4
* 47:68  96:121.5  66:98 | -0.20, 11.1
